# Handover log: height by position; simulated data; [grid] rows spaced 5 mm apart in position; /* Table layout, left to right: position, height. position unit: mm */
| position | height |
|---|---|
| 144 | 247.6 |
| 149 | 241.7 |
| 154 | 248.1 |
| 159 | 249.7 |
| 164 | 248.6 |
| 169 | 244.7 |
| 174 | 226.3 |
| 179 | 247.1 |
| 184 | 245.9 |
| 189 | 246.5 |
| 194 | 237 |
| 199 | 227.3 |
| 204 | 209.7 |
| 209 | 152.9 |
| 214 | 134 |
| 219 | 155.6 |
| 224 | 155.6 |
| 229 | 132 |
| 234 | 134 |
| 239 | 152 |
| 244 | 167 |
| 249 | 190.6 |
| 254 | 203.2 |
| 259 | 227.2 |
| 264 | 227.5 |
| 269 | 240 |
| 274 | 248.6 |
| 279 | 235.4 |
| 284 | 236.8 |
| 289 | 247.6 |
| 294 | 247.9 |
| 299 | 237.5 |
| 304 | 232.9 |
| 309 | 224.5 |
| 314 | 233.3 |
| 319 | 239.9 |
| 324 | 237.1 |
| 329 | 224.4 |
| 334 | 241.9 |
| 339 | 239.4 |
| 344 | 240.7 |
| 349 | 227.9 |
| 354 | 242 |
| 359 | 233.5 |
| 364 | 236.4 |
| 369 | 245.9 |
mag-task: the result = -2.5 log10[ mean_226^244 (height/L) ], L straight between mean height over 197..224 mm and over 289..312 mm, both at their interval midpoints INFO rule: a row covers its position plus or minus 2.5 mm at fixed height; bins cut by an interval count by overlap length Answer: 0.31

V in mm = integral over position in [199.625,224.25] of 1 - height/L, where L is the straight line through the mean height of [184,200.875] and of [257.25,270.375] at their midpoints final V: 7.2 mm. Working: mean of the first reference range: 239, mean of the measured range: 167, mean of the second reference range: 231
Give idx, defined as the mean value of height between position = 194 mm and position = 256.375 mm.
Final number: 171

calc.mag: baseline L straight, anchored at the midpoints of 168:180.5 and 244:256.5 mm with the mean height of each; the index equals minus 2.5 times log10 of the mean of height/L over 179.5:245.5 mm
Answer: 0.181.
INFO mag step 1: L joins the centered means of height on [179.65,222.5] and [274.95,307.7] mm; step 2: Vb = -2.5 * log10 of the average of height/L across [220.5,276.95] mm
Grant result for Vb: 0.182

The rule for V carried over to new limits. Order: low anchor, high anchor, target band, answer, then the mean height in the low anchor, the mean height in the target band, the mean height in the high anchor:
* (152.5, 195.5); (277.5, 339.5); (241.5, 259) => 3.4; 244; 193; 237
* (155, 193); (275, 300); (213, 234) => 8.6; 244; 144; 242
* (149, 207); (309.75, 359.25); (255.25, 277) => 0.3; 239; 234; 236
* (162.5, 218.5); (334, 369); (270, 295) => -1.5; 217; 243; 238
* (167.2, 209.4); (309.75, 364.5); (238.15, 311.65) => 3.3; 230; 223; 236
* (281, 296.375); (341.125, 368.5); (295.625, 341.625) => 1.1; 244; 235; 237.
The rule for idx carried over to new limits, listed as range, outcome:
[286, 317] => 237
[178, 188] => 246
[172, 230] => 199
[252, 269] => 223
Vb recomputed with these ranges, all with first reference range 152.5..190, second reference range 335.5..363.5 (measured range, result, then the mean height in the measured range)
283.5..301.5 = -0.02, 243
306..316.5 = 0.04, 229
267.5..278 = -0.01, 243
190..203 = 0.06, 231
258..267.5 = 0.05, 229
